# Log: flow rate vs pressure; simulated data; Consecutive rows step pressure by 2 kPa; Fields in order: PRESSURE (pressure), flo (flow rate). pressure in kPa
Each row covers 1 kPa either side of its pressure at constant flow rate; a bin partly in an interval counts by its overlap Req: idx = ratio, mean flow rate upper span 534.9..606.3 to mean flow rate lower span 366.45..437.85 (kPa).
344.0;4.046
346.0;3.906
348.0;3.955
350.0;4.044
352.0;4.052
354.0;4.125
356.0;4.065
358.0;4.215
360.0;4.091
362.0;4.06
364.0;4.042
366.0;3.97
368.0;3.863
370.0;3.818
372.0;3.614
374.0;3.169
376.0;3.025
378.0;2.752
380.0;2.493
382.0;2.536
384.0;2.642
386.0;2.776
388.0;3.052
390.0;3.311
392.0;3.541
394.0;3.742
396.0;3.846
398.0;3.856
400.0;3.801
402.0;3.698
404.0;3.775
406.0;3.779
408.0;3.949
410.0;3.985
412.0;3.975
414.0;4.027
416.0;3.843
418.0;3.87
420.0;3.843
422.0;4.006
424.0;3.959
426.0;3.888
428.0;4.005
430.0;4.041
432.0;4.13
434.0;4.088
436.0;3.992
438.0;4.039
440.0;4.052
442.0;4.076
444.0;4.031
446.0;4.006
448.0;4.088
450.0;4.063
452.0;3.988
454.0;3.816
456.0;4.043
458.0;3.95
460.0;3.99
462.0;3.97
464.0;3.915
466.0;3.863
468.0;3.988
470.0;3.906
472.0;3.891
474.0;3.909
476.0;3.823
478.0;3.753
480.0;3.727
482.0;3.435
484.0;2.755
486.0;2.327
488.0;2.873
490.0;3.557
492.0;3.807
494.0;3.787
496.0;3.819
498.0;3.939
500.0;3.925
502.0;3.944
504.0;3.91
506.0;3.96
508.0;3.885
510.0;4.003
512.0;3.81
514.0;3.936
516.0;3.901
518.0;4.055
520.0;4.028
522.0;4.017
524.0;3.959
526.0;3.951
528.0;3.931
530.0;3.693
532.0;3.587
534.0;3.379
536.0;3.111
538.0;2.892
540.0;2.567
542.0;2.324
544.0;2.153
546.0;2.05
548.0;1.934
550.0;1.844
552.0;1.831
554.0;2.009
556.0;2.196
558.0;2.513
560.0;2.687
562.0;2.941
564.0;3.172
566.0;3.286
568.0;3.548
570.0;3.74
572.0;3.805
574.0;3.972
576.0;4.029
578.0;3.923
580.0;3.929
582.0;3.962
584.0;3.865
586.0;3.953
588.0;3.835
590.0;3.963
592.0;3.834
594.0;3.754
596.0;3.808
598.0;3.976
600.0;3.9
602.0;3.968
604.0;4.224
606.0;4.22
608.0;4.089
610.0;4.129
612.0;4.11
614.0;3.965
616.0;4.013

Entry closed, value 0.9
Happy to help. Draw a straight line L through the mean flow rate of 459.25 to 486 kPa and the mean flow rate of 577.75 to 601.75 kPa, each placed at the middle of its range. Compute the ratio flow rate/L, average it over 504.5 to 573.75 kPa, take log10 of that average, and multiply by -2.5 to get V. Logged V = 0.19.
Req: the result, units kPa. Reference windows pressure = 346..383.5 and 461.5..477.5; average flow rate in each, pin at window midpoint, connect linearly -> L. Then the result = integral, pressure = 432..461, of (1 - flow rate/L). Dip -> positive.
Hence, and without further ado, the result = -1.3 kPa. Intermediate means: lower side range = 3.65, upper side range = 3.9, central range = 4.02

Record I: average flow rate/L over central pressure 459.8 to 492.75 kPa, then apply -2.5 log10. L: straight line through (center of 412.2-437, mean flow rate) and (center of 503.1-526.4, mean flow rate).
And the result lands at 0.10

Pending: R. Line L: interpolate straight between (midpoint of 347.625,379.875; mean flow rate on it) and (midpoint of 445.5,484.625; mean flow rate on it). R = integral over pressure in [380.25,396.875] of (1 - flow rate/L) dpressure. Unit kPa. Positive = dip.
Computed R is 2.82 kPa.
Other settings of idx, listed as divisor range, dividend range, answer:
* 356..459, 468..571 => 0.89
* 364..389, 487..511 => 1.19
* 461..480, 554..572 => 0.77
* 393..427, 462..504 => 0.95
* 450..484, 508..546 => 0.91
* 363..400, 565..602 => 1.15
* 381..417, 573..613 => 1.11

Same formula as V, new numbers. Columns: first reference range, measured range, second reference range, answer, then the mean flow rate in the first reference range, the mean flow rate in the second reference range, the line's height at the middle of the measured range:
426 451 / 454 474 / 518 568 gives -0.05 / 4.04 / 2.95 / 3.78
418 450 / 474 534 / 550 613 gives 0.02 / 4.01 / 3.56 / 3.8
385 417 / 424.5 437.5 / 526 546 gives -0.14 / 3.68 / 3.06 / 3.55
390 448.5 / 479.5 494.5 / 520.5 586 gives 0.09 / 3.92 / 3.17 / 3.54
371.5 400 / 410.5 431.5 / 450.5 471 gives -0.12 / 3.18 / 3.95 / 3.54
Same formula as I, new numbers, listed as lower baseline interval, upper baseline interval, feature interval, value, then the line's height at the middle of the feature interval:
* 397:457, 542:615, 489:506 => -0.04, 3.7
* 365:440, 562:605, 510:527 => -0.06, 3.75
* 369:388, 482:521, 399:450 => -0.22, 3.25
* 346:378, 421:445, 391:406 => 0.05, 3.94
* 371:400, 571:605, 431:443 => -0.20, 3.38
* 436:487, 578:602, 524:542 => 0.15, 3.86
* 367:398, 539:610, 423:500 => -0.17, 3.27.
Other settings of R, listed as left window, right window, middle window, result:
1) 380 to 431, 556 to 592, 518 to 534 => -1.2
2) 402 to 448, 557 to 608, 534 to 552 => 6.6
